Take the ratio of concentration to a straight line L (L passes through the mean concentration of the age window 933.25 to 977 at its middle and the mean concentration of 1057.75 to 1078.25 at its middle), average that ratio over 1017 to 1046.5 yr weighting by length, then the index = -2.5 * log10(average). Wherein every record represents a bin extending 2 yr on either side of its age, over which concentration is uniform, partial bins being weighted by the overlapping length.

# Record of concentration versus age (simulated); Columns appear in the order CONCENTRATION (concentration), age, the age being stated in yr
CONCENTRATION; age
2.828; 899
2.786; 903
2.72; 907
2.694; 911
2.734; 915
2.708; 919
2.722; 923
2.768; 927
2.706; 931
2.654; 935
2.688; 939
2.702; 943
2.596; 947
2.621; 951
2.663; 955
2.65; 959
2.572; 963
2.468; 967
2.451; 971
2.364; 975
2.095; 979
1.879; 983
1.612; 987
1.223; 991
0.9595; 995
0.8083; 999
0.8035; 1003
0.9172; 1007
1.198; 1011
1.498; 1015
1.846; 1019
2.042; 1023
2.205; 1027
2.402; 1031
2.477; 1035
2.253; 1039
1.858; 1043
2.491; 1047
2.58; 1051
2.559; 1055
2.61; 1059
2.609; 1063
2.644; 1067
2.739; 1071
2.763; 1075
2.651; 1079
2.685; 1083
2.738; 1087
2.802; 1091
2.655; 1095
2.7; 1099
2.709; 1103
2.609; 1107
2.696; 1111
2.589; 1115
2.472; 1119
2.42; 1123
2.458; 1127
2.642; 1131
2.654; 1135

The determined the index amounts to 0.21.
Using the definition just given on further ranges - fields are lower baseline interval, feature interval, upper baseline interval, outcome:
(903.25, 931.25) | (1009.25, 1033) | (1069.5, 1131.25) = 0.389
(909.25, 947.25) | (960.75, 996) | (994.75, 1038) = 0.058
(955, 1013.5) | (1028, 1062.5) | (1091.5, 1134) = -0.121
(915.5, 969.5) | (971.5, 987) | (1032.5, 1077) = 0.245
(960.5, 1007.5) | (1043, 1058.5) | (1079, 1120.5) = -0.090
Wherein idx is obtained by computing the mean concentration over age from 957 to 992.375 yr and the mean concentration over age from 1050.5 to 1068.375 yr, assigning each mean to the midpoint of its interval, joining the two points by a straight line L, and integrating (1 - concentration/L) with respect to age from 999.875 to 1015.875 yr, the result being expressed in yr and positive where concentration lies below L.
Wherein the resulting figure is 8.8 yr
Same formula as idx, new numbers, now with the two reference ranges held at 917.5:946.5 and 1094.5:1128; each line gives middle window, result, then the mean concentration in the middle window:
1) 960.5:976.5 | 1.2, 2.47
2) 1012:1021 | 3.5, 1.62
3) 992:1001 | 5.9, 0.922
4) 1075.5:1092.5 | -0.7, 2.72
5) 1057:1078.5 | -0.4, 2.67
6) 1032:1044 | 1.8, 2.24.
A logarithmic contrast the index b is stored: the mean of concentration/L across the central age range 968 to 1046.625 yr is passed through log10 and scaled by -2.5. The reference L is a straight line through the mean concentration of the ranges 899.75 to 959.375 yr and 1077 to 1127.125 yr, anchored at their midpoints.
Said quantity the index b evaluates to 0.45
